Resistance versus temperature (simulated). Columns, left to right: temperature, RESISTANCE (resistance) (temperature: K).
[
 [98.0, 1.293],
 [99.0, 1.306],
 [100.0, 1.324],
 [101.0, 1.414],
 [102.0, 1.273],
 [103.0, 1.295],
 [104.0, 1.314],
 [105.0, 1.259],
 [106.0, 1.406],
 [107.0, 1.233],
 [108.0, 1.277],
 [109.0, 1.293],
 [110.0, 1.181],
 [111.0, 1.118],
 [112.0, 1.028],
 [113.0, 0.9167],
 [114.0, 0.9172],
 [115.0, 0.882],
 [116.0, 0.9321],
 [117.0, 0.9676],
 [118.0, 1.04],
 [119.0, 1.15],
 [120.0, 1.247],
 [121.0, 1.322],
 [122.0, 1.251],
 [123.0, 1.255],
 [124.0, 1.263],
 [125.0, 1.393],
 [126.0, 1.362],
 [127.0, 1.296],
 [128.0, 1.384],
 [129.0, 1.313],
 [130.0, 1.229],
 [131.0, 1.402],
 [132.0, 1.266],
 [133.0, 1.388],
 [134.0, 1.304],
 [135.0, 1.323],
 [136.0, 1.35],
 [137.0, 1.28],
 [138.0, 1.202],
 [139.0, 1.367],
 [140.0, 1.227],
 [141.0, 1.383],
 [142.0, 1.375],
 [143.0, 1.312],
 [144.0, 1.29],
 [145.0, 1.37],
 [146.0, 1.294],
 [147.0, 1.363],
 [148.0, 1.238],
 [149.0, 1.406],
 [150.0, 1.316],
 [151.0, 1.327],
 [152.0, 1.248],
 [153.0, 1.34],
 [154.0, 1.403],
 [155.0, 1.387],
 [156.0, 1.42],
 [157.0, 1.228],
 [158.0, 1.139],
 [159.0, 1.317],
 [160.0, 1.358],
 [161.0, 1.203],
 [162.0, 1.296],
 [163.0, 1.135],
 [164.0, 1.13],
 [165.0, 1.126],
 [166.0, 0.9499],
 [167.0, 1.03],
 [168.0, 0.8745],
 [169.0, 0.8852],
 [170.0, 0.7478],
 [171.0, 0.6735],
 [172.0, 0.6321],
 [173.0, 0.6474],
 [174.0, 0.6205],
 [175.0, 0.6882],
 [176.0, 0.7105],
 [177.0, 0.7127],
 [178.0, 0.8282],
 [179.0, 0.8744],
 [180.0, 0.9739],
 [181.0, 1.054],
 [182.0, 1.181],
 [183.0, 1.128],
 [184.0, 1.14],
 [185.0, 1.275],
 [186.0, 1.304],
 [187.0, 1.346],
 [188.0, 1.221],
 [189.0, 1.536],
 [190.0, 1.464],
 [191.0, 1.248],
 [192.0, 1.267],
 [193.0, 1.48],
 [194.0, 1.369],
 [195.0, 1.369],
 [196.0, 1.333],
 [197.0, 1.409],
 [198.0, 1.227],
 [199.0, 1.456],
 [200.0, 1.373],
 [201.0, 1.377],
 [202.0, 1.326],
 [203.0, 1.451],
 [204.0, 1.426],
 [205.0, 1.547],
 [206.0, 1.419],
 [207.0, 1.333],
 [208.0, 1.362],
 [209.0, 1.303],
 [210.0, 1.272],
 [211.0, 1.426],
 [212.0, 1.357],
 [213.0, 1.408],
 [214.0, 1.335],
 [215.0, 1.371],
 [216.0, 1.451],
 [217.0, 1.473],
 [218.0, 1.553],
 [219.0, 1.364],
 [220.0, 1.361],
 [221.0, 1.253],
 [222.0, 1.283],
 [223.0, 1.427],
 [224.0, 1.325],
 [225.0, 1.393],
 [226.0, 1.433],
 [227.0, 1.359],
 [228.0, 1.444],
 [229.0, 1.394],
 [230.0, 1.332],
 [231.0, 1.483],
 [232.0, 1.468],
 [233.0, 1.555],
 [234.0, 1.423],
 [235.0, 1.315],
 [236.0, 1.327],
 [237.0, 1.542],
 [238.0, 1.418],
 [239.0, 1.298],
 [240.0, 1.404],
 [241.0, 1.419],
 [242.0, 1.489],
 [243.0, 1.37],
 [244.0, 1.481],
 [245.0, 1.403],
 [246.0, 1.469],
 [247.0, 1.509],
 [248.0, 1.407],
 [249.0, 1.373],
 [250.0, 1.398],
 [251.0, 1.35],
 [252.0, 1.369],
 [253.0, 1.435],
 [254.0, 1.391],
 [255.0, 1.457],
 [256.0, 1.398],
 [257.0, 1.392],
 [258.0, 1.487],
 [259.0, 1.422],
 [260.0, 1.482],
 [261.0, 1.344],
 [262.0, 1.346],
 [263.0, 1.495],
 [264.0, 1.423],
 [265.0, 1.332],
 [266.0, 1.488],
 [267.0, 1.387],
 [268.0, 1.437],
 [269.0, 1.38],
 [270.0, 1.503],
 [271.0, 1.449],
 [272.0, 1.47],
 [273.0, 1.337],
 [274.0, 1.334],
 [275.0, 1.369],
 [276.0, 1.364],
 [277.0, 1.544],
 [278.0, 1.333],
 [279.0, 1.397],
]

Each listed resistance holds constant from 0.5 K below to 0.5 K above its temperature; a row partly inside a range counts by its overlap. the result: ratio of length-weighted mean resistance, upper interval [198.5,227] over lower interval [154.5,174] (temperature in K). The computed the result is 1.32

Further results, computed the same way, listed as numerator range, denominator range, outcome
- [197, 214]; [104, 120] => 1.23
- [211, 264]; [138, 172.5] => 1.17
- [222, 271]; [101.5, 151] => 1.13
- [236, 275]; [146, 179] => 1.32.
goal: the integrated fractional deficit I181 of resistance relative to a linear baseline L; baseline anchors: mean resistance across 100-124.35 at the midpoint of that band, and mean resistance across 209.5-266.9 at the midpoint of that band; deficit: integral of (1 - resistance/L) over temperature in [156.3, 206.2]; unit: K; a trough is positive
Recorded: 6.0 K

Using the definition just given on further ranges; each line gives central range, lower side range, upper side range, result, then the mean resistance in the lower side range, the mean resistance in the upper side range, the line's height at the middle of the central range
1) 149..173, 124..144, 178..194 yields 2.6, 1.32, 1.22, 1.27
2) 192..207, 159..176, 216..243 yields -2.7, 0.942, 1.41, 1.18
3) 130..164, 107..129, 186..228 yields -1.9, 1.17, 1.38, 1.24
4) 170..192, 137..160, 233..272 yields 5.5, 1.32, 1.42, 1.35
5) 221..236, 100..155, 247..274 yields -0.2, 1.26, 1.41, 1.38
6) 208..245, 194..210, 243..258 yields 0.0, 1.38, 1.42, 1.4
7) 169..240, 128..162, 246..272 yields 5.5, 1.31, 1.42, 1.37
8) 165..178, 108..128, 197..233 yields 5.1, 1.16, 1.39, 1.29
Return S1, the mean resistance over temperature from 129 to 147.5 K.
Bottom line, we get 1.32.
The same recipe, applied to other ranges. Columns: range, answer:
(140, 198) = 1.17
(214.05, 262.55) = 1.41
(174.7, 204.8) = 1.23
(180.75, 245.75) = 1.37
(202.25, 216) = 1.39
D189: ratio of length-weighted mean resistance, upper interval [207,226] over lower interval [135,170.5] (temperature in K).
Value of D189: 1.1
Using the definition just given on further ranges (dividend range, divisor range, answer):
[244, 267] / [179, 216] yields 1.07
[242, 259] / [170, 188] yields 1.52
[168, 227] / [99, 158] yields 0.97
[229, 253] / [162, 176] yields 1.63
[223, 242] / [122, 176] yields 1.18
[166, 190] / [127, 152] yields 0.74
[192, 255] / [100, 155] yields 1.11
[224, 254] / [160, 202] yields 1.27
